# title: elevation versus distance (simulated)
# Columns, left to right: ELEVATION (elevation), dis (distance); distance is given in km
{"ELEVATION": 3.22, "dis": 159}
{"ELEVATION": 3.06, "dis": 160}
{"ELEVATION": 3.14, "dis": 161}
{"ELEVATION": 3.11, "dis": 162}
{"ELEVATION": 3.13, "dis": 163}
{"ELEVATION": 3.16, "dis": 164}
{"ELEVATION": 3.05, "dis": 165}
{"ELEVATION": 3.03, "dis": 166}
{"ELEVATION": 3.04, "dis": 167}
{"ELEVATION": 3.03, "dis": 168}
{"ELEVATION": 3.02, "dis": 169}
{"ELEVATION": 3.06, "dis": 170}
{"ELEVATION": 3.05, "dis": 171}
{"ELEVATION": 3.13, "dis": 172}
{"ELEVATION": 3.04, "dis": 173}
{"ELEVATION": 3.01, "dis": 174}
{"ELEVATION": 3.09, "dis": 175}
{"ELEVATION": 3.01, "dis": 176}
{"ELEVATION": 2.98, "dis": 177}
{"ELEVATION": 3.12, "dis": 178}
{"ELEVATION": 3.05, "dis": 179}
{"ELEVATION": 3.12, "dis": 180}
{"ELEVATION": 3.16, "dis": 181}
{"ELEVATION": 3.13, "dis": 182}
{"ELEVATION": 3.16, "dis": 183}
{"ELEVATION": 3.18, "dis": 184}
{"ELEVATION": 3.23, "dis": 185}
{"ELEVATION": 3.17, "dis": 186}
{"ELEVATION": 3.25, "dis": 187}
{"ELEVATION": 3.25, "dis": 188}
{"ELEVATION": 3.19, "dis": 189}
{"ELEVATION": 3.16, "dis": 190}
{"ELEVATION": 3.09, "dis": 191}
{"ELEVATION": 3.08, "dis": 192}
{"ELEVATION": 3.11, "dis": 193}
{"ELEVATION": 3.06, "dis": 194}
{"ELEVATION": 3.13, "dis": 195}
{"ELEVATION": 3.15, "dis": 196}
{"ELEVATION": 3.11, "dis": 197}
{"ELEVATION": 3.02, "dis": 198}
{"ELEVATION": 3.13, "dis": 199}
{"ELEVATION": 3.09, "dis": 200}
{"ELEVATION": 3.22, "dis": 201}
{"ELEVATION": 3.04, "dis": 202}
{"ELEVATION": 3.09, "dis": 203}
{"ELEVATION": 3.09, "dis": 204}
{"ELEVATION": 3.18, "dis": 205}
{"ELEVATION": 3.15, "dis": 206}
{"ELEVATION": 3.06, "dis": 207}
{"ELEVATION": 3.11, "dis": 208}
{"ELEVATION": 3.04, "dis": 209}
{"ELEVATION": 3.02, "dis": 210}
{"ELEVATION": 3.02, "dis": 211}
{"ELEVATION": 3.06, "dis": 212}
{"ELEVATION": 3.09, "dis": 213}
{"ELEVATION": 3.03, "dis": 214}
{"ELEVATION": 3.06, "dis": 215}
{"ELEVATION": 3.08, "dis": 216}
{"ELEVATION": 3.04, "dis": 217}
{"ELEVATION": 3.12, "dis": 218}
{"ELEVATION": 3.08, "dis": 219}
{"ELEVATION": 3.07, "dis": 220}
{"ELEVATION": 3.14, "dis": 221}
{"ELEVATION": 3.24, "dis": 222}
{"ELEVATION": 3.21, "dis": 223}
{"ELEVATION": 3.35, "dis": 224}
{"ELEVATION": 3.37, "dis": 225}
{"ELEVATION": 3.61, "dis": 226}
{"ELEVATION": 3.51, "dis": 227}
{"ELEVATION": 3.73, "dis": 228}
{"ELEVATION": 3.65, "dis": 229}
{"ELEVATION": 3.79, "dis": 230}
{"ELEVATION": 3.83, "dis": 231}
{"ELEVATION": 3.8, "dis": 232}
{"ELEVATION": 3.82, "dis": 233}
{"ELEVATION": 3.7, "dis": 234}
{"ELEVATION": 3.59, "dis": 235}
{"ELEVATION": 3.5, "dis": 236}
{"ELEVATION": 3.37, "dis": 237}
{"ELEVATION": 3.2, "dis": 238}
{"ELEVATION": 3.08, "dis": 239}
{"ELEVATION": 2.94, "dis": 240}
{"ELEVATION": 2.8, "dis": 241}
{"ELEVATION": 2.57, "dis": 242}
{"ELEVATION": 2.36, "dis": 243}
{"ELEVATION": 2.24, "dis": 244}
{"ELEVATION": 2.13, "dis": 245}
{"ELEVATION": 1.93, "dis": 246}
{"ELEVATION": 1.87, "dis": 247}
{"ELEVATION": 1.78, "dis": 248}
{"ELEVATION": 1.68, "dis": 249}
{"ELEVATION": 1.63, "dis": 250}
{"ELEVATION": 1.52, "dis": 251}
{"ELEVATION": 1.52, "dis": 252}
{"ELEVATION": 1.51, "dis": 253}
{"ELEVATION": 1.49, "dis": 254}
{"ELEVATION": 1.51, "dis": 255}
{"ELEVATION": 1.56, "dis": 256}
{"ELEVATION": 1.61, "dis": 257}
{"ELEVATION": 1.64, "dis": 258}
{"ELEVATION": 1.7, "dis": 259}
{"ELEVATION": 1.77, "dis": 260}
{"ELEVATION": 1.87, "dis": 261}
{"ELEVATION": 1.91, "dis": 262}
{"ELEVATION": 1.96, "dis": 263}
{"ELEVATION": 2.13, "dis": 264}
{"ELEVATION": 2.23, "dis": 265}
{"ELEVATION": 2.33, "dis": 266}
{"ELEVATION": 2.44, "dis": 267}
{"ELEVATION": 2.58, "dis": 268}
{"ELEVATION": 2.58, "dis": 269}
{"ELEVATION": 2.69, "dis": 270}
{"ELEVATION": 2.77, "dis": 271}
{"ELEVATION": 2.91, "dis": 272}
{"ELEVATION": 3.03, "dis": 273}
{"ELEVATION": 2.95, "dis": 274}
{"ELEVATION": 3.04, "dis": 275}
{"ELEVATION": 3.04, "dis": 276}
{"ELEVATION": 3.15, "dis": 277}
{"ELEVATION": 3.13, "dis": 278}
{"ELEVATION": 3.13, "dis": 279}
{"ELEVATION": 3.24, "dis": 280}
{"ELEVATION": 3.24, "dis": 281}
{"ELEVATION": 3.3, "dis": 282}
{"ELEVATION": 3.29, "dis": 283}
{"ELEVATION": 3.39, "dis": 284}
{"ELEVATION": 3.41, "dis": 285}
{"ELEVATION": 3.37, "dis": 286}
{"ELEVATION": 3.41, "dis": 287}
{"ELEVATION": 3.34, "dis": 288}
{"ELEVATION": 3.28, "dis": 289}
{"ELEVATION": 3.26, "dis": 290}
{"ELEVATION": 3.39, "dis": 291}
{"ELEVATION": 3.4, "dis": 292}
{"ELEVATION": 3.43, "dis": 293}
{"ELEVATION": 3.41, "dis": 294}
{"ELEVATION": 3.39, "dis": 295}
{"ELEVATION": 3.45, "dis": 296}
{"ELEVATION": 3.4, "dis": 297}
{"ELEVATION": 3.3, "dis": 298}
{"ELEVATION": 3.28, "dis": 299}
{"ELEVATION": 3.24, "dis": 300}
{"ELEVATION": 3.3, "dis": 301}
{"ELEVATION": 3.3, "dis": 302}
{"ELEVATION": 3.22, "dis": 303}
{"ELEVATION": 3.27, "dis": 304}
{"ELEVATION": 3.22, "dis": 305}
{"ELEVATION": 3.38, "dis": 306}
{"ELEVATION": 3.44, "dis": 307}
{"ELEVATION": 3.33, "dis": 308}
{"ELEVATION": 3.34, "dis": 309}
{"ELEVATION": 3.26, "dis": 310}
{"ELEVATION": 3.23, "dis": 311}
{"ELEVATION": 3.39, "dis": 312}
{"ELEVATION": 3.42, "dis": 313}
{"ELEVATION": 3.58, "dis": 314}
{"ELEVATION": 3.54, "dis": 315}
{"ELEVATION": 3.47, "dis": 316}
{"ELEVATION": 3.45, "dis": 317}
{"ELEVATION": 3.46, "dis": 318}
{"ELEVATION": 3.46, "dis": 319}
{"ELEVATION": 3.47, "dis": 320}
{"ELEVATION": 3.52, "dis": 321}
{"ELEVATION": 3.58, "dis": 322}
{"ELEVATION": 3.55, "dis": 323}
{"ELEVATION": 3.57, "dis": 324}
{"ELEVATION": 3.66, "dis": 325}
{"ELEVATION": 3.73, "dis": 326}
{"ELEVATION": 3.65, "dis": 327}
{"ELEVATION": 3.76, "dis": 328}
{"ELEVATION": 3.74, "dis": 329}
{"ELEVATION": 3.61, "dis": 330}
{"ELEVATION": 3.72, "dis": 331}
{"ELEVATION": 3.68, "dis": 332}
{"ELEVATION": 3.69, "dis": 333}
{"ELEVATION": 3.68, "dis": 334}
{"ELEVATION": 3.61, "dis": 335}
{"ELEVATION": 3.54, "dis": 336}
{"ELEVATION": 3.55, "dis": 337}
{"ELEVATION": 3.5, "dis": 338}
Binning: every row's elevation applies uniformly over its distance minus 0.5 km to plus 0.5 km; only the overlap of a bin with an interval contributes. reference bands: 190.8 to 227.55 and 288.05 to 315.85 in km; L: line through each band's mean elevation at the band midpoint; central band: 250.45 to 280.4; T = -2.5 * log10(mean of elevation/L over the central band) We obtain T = 0.39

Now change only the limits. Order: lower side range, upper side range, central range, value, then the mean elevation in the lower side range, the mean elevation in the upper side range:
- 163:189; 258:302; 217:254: 0.050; 3.1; 2.94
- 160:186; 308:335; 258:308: 0.152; 3.09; 3.54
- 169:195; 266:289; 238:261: 0.481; 3.11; 3.05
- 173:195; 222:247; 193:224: 0.018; 3.12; 3.19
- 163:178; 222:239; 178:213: 0.046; 3.06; 3.54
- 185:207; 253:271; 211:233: -0.238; 3.13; 2.01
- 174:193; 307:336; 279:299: 0.031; 3.13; 3.54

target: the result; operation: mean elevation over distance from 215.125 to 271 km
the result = 2.63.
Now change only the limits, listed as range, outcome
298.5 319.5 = 3.36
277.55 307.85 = 3.32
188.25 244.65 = 3.18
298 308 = 3.3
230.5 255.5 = 2.53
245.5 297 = 2.59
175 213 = 3.11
